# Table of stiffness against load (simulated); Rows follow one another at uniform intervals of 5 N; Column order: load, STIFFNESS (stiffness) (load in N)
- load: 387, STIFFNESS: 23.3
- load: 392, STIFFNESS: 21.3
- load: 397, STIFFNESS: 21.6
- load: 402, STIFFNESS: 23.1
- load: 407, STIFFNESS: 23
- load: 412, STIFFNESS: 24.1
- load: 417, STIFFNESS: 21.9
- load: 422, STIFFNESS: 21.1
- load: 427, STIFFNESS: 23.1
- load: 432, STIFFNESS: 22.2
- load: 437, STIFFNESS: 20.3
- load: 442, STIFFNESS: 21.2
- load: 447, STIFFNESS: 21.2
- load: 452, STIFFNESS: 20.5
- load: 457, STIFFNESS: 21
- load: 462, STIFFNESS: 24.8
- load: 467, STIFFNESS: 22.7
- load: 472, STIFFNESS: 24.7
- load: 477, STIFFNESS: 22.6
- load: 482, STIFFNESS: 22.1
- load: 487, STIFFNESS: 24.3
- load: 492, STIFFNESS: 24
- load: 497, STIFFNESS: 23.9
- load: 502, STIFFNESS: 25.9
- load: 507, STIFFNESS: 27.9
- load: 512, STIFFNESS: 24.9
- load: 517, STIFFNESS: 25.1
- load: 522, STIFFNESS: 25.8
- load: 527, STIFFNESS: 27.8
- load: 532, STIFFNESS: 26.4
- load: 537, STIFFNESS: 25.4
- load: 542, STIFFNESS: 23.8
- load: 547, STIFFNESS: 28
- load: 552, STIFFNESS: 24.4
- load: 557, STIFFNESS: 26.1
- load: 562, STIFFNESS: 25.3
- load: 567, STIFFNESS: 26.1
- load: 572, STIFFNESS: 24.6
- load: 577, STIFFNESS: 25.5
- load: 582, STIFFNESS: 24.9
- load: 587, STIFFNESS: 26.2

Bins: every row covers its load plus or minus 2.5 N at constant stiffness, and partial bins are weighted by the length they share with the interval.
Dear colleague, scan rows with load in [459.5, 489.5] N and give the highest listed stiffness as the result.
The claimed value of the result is 24.8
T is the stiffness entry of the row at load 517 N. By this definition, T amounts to 25.1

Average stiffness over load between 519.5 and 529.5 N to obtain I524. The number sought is 26.8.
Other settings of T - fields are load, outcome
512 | 24.9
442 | 21.2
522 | 25.8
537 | 25.4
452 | 20.5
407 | 23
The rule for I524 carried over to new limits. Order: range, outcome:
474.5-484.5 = 22.4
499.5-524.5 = 25.9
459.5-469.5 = 23.8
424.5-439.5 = 21.9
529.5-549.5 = 25.9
